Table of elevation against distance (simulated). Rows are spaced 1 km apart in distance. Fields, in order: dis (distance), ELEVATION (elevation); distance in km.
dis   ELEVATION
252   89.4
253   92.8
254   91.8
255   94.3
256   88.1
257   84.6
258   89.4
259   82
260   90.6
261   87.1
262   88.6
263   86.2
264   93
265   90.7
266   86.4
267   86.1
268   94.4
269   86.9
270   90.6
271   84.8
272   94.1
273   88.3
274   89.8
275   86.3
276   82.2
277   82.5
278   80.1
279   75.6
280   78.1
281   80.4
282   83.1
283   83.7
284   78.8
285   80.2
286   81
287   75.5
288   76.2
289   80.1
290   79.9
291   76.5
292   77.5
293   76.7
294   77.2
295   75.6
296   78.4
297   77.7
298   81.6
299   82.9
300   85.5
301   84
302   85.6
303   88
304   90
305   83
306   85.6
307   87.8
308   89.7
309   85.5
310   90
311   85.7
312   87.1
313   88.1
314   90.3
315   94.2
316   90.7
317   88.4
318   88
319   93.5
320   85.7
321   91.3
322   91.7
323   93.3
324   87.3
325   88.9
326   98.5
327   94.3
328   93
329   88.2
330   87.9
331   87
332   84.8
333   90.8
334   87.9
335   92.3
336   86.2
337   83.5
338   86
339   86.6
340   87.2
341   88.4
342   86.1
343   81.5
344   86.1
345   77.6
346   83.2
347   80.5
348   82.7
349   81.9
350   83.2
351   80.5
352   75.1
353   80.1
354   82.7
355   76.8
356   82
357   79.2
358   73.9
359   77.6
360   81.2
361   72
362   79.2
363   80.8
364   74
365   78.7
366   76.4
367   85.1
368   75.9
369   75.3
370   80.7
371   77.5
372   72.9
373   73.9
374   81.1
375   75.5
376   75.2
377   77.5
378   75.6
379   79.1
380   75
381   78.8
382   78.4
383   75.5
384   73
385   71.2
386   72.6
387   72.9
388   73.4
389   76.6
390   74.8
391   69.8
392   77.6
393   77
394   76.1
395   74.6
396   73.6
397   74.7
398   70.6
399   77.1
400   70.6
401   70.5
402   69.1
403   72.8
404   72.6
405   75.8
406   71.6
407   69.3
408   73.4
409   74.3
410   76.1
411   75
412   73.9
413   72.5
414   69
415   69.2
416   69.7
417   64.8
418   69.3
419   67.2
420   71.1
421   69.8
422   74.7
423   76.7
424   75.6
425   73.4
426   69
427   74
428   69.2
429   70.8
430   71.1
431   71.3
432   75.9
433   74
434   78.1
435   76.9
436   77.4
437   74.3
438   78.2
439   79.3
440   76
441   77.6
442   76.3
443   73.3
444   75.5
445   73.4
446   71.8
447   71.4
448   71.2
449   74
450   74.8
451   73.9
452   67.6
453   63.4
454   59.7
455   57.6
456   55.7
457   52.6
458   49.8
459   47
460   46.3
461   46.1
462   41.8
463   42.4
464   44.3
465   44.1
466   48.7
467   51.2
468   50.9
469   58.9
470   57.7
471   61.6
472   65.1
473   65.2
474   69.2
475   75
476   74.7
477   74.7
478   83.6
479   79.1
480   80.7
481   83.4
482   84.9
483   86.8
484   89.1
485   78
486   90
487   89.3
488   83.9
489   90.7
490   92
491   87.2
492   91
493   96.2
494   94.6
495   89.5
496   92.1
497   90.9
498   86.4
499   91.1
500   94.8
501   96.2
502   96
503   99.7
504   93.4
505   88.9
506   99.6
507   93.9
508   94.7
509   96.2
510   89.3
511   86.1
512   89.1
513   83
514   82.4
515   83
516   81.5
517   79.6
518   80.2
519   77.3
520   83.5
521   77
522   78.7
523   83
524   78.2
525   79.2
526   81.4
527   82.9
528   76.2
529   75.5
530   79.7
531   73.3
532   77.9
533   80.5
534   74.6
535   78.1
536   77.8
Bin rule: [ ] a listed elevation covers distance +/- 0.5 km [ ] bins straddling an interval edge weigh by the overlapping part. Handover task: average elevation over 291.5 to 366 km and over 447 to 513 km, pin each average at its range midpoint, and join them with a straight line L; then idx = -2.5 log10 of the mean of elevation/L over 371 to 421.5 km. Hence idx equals 0.10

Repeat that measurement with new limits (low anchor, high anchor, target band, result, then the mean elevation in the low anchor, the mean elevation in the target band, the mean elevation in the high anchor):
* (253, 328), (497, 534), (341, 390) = 0.100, 85.9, 78.1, 85.2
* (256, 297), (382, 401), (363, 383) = -0.024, 83.5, 77.2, 74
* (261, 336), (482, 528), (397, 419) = 0.206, 85.8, 71.7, 87.6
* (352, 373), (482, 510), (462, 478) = 0.442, 77.9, 59.1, 91.4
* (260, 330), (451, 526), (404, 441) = 0.094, 85.7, 73.1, 76.6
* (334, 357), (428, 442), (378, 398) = 0.064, 83.2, 74.9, 75.3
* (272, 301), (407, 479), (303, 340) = -0.146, 80.7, 88.9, 67.4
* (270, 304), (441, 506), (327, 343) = -0.105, 81.7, 87.7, 73.8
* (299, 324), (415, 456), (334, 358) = 0.011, 88.3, 82.9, 72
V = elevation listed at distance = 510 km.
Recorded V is 89.3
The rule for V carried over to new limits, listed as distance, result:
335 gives 92.3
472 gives 65.1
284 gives 78.8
